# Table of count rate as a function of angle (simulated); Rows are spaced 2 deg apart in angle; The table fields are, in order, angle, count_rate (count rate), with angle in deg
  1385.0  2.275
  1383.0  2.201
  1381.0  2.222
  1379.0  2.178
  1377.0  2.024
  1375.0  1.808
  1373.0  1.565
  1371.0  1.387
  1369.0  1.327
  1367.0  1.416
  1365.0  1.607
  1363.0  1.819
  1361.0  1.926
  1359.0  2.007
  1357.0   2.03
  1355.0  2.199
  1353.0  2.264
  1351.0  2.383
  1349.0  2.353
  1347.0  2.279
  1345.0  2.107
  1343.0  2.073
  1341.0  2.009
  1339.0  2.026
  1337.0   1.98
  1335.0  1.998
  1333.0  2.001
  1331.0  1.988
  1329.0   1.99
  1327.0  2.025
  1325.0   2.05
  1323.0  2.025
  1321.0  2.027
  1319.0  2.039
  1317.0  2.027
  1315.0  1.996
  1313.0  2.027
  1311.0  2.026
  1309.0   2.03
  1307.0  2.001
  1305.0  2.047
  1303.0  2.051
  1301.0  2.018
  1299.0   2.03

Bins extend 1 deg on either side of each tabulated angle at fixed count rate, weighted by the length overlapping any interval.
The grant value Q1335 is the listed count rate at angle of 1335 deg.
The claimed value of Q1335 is 1.998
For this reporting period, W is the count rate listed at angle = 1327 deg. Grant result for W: 2.025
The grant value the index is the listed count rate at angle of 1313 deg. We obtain 2.027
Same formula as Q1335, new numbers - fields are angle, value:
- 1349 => 2.353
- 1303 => 2.051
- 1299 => 2.03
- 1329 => 1.99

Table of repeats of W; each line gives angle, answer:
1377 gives 2.024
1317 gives 2.027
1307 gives 2.001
